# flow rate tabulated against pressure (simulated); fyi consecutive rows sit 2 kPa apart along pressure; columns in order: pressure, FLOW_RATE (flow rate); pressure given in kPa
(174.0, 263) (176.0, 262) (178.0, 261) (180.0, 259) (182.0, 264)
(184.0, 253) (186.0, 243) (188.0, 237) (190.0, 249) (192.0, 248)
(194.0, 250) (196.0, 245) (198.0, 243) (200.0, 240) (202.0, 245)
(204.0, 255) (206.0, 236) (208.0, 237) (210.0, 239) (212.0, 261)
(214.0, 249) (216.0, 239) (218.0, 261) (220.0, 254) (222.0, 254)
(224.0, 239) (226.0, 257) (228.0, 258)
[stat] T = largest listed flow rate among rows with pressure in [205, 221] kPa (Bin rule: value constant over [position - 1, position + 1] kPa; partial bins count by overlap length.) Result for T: 261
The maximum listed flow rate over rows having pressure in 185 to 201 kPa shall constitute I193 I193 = 250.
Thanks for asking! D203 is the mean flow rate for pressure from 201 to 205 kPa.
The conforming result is 250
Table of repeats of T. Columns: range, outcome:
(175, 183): 264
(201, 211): 255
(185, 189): 243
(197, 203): 245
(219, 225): 254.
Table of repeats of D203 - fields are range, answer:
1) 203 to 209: 243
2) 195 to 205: 246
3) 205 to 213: 243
